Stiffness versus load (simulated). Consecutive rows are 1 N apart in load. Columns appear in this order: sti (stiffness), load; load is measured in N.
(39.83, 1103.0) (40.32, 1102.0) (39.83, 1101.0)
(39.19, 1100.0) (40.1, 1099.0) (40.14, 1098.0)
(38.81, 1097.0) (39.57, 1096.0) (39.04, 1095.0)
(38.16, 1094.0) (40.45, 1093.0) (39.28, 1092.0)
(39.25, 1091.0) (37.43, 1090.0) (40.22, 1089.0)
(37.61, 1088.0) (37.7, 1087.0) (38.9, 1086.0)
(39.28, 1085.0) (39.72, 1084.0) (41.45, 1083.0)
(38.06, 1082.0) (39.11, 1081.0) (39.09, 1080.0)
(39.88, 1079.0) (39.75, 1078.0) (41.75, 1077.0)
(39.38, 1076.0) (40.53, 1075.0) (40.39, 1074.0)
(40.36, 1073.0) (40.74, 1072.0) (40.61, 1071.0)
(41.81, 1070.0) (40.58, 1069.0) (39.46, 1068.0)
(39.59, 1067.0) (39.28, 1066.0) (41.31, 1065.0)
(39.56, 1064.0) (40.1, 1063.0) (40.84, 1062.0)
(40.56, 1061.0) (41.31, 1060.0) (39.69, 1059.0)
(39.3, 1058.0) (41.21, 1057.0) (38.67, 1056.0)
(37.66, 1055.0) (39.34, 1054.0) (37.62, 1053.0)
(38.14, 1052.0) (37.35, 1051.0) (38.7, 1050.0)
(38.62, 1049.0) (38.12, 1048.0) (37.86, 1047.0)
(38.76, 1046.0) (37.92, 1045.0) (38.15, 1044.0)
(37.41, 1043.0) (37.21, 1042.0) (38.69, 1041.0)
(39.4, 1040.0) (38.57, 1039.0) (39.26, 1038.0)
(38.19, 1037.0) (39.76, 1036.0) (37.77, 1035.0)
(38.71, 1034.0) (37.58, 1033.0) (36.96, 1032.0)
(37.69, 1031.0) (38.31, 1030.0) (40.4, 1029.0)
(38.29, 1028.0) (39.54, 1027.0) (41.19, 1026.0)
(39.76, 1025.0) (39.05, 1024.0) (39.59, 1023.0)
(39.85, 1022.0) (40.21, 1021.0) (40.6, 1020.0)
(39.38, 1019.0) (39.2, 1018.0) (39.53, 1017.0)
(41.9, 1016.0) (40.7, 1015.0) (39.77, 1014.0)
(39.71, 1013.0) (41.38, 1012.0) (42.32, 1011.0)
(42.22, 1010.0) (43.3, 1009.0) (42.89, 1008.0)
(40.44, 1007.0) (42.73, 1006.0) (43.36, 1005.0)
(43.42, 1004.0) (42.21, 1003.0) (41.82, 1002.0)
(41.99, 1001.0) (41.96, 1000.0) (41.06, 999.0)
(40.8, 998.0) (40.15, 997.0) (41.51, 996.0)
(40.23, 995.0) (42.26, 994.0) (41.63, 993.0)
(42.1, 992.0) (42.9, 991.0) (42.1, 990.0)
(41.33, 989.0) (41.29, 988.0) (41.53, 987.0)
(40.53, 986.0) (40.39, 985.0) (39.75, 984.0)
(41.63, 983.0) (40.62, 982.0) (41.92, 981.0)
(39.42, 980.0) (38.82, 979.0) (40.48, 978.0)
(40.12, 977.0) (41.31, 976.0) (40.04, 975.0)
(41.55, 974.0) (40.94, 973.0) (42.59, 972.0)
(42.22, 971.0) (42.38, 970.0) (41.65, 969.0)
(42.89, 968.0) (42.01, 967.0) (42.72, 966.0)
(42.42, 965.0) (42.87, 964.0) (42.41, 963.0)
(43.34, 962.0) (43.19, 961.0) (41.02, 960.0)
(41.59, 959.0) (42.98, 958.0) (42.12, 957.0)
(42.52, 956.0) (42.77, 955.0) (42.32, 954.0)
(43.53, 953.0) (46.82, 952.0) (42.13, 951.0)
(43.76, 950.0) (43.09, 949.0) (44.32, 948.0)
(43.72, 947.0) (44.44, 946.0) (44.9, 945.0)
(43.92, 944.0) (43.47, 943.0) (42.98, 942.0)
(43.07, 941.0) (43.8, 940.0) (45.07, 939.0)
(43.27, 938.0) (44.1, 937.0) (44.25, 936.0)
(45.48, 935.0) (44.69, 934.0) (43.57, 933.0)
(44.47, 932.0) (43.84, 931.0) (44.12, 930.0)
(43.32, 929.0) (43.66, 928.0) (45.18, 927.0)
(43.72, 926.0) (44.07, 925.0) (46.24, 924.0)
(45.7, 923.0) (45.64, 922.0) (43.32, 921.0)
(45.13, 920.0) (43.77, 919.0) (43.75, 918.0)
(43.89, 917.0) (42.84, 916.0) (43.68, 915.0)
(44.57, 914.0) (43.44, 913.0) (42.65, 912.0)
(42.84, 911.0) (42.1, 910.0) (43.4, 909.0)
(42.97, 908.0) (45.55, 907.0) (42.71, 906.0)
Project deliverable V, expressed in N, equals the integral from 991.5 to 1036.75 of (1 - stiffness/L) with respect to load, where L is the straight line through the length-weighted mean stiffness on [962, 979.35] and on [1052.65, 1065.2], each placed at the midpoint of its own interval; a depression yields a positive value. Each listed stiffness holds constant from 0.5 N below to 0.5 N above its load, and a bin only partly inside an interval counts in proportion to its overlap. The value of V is 0.23 N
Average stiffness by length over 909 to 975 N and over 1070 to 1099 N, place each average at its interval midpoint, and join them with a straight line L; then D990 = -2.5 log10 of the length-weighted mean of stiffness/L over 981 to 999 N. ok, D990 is 0.02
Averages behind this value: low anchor 43.4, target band 41.2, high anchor 39.6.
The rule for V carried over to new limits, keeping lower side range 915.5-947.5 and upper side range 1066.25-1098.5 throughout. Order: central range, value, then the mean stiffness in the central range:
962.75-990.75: 0.9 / 41.4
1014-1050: 1.9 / 39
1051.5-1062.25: 0.2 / 39.5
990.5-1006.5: 0.1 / 41.9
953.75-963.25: 0.2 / 42.4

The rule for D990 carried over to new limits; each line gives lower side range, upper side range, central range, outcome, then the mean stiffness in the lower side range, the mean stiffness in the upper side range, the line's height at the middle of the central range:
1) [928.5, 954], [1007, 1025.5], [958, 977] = 0.020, 44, 40.6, 42.8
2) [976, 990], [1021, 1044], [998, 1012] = -0.062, 40.7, 38.8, 39.8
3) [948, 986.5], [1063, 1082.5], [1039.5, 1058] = 0.058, 41.9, 40.1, 40.5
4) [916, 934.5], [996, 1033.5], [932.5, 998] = 0.007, 44.3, 40.6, 42.6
